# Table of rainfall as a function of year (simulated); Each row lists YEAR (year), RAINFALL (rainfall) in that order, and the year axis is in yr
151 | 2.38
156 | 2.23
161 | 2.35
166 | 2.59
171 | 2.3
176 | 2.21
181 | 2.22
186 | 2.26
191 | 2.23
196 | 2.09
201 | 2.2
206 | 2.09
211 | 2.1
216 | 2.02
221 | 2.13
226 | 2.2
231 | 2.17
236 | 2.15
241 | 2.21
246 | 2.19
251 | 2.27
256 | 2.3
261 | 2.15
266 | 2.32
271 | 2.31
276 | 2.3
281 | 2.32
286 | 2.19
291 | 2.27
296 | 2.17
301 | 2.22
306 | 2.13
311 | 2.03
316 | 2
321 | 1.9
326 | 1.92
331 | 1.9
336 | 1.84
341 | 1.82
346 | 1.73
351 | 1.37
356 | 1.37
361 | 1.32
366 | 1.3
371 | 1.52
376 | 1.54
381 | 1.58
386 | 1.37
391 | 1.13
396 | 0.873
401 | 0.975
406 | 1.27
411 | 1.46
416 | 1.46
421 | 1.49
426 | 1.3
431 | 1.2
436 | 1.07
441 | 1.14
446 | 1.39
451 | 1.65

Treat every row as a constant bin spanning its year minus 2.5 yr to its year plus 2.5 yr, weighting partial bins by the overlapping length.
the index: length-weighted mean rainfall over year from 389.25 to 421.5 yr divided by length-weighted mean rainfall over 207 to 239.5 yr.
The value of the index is 0.6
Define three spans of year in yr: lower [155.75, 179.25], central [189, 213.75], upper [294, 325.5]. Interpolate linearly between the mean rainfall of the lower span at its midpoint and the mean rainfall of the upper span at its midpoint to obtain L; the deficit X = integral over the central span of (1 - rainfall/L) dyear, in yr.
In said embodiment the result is 1.5 yr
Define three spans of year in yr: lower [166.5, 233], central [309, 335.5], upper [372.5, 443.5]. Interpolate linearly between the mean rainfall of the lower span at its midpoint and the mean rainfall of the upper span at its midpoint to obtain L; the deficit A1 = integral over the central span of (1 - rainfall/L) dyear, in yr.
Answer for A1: -4.64 yr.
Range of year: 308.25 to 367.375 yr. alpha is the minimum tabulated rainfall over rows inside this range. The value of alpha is 1.3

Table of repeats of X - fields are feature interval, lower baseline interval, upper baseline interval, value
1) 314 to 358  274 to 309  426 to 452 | 4.1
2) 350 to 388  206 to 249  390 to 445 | 0.8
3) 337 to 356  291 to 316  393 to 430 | 1.8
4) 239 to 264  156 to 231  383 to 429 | -3.5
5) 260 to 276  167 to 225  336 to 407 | -3.6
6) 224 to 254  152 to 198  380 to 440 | -3.0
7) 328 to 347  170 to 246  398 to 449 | -2.3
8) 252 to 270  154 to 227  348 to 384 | -3.4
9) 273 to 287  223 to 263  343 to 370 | -2.4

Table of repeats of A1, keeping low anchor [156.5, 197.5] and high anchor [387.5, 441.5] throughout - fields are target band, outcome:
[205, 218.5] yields 0.39 yr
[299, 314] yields -3.65 yr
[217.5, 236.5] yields -0.90 yr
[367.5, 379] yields -0.88 yr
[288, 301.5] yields -3.56 yr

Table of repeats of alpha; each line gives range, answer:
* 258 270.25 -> 2.15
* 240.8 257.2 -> 2.19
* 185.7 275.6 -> 2.02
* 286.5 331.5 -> 1.9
